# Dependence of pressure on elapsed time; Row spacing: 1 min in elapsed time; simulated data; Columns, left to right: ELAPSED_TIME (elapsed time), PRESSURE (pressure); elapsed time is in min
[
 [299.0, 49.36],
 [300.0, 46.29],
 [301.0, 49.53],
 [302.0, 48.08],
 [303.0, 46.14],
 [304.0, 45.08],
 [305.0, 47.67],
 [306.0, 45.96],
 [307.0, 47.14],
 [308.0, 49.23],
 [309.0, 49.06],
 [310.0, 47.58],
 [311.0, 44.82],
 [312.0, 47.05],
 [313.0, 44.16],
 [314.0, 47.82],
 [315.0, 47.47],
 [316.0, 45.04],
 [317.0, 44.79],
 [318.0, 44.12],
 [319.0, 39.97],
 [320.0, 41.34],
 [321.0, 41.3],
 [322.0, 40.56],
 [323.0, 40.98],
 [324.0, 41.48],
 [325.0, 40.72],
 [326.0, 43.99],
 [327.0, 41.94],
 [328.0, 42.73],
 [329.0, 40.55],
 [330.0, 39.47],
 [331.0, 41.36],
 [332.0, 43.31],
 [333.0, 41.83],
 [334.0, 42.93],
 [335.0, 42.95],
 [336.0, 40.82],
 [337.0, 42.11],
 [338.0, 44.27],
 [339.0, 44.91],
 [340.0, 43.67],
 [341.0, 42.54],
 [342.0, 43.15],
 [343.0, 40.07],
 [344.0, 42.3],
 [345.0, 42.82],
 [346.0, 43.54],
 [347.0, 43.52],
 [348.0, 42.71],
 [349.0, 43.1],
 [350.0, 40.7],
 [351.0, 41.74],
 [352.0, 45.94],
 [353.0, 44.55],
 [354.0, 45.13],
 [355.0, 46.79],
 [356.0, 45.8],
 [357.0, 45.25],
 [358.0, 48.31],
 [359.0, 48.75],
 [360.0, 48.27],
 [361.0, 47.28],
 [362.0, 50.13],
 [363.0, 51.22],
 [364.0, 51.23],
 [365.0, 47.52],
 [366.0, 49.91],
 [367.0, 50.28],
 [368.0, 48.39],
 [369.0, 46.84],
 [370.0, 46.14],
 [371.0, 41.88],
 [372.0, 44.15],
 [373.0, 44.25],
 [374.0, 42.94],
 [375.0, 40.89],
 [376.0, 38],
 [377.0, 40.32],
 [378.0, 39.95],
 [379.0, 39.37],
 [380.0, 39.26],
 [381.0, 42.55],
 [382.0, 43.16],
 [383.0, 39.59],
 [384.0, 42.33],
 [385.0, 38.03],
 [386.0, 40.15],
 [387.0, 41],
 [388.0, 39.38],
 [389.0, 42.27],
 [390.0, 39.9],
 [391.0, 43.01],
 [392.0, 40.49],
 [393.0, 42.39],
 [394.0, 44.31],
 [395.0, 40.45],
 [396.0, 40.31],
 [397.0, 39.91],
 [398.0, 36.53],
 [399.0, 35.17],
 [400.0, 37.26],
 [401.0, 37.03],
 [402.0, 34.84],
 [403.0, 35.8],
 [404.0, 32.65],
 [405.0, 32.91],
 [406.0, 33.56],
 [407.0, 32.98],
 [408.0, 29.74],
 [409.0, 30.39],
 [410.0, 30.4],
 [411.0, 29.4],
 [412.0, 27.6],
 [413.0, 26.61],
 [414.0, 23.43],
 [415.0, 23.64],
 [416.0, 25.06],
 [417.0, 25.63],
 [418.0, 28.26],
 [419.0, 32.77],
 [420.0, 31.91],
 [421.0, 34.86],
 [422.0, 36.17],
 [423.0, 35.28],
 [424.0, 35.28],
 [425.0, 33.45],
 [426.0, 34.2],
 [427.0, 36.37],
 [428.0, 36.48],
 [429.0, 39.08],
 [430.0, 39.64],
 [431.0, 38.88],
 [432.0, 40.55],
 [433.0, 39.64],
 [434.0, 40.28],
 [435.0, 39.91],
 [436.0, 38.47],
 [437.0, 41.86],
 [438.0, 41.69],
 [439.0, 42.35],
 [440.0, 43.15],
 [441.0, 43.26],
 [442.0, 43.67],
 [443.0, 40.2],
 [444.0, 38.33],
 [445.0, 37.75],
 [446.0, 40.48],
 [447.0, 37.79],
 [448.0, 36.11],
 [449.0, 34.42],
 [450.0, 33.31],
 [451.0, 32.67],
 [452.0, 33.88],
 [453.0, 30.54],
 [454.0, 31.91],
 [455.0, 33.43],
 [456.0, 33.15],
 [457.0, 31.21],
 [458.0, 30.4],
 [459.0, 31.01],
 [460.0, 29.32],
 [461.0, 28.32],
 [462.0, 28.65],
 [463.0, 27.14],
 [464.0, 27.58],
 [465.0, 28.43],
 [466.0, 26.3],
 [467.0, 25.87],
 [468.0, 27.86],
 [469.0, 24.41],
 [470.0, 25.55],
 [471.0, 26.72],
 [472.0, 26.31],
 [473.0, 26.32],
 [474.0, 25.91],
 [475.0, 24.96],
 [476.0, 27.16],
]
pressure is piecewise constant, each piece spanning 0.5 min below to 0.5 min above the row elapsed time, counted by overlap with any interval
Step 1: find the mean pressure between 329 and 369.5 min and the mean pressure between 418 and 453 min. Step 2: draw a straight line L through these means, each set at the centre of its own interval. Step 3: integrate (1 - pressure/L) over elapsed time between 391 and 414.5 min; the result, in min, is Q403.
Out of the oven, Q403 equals 3.3 min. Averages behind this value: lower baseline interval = 44.8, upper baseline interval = 37.5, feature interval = 34.7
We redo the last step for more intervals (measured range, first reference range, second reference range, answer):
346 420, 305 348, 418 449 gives 1.69 min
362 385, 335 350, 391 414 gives -3.16 min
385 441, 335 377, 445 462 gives 2.71 min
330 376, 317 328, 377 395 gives -3.62 min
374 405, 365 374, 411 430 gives 0.78 min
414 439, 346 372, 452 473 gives -0.44 min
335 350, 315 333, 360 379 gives 0.26 min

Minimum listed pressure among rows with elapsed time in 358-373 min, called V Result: 41.88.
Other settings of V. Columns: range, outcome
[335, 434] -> 23.43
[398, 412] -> 27.6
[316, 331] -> 39.47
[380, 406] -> 32.65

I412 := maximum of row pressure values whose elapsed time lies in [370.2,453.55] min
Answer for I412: 44.31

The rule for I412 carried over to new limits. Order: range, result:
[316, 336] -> 45.04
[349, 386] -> 51.23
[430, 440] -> 43.15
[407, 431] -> 39.64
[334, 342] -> 44.91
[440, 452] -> 43.67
